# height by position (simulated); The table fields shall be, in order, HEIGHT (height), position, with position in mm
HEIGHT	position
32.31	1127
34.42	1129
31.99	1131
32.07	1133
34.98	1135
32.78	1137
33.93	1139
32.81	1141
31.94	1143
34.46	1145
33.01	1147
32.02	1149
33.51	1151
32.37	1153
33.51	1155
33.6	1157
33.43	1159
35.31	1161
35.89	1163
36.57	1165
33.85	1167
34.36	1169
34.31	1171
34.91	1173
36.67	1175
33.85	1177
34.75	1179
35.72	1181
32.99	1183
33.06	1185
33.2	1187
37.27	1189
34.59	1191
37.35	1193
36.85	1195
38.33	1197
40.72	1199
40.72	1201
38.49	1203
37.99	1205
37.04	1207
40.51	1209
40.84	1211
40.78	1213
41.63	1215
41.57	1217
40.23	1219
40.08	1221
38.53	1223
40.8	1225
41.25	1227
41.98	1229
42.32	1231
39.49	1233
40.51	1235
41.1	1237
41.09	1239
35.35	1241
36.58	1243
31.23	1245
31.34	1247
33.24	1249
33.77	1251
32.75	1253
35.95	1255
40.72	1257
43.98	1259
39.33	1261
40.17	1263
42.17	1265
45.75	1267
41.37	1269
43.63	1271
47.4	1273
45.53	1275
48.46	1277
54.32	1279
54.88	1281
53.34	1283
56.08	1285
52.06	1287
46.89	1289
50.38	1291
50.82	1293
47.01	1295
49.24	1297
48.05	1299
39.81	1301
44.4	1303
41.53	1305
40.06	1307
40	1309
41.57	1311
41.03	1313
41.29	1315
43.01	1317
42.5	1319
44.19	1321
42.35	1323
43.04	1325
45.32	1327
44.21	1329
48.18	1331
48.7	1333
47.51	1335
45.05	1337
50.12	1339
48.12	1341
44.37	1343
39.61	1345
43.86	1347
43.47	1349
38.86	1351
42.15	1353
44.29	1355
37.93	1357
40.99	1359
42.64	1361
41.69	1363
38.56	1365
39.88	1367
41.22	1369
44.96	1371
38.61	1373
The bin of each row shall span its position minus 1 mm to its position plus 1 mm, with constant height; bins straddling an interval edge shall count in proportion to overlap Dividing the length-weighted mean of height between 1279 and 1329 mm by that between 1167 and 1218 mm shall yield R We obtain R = 1.2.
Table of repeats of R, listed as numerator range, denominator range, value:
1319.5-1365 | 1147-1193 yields 1.27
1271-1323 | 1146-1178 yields 1.36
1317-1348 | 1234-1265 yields 1.21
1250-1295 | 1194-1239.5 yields 1.13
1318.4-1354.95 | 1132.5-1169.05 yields 1.32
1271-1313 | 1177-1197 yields 1.35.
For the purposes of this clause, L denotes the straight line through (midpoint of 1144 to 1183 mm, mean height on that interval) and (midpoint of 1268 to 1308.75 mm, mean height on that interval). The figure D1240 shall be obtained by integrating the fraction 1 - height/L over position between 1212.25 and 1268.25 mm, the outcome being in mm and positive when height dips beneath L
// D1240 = 4.4 mm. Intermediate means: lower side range 34.3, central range 39.1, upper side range 47.6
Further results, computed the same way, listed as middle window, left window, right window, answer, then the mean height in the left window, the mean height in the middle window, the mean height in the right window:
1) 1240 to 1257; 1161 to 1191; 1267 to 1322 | 3.10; 34.8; 34.2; 46.2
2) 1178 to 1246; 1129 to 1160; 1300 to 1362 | -2.93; 33.1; 38.4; 43.2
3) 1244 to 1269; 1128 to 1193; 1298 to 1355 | 1.24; 34.1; 37.7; 43.7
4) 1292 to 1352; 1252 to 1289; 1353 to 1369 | -1.89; 45.5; 44.2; 41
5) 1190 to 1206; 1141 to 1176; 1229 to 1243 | -0.47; 34.1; 38.1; 39.9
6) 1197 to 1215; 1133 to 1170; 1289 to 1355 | -1.22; 33.7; 39.7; 44.4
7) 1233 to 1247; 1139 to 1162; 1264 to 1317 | 1.44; 33.3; 37.3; 46.4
